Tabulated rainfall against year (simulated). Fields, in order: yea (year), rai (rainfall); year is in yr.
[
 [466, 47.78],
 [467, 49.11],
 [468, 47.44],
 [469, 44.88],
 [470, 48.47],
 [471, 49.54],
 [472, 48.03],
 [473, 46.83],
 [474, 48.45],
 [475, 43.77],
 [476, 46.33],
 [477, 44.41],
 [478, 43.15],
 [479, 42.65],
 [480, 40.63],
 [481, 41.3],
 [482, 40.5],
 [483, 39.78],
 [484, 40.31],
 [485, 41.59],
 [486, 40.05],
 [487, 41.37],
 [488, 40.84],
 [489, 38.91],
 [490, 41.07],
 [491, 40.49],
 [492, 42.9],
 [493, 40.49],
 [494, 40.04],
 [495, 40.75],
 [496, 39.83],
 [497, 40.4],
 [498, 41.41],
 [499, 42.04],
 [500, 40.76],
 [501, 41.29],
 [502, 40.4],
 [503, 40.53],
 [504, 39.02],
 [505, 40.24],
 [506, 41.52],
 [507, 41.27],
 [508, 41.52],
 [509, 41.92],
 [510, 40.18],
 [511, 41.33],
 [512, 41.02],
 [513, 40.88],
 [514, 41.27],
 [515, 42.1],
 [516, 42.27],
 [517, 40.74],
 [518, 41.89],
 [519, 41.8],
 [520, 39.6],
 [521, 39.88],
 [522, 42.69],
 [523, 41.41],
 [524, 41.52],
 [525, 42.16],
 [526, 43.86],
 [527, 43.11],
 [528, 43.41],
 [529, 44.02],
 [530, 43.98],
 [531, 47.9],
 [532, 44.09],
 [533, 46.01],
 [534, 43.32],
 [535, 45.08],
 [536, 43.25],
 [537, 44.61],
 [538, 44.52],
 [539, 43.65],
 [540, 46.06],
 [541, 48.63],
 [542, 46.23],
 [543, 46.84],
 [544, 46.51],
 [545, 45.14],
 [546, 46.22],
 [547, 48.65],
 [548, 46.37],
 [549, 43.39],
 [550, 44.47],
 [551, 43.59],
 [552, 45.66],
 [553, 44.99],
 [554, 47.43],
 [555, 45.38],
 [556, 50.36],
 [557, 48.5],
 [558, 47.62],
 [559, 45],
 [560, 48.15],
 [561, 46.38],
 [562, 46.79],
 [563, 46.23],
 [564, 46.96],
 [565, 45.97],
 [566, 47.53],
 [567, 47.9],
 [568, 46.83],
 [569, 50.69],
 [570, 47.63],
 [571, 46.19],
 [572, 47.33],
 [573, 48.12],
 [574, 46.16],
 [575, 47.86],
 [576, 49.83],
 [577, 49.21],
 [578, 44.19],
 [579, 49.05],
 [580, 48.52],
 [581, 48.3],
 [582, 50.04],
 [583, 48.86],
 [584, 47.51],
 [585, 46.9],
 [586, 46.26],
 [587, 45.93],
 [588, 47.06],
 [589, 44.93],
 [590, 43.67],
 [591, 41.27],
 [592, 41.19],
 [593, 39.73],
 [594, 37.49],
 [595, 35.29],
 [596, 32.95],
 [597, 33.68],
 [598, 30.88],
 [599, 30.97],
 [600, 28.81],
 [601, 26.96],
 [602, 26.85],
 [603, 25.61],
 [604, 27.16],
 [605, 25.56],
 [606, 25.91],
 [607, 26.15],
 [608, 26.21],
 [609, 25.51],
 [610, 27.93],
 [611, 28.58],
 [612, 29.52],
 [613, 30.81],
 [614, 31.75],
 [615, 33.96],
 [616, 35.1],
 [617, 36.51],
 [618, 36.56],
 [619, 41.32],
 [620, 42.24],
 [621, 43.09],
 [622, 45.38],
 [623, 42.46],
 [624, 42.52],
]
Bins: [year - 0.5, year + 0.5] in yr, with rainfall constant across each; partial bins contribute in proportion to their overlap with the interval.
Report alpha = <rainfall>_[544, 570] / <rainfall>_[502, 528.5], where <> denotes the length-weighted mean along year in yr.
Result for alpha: 1.1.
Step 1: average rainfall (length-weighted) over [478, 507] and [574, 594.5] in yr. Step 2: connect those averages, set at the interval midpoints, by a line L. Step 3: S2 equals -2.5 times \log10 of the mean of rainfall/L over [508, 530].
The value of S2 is 0.012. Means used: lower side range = 40.8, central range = 41.8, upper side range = 45.9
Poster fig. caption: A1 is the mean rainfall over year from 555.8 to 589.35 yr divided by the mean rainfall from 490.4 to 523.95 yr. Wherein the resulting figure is 1.16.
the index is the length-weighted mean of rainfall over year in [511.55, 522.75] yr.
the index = 41.3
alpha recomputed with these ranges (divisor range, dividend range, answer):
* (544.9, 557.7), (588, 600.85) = 0.80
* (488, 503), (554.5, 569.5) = 1.16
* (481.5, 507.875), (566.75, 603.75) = 1.04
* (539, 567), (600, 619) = 0.64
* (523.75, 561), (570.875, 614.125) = 0.84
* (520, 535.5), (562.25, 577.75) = 1.10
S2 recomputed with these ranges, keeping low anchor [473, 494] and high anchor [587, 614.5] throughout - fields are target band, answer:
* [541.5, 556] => -0.24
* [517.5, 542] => -0.14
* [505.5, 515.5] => -0.04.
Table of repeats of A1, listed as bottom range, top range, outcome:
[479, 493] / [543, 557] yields 1.13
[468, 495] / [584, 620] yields 0.80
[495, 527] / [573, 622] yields 0.92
